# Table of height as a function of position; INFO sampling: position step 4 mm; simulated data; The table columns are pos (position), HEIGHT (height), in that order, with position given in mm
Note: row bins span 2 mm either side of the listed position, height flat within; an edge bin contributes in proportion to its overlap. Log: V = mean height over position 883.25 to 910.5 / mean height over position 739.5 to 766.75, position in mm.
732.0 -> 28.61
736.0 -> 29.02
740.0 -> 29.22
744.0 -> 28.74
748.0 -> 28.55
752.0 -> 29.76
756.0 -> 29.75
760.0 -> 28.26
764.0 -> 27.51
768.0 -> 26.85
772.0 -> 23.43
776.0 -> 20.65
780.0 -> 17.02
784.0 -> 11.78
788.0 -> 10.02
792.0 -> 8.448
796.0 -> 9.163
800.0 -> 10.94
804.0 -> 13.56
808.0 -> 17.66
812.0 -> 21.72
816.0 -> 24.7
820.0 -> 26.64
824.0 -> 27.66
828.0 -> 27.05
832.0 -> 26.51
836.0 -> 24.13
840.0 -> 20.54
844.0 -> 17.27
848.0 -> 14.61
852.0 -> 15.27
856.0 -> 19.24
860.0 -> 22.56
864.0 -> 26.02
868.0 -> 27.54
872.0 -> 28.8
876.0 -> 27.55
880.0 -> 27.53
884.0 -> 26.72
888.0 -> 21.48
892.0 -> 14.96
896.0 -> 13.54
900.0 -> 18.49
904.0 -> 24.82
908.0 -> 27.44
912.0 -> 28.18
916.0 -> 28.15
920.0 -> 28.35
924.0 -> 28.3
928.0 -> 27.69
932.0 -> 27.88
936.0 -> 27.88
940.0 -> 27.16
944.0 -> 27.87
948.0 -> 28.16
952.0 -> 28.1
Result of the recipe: 0.7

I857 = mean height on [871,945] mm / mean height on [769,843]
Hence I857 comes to 1.33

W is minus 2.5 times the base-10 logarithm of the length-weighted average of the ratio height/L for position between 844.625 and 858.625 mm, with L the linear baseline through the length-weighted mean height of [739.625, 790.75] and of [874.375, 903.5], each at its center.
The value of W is 0.305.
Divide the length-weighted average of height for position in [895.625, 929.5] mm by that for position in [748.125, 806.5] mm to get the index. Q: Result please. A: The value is 1.3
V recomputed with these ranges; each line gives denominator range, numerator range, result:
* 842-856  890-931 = 1.49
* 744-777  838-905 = 0.79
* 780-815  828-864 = 1.54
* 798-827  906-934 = 1.36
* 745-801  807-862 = 1.07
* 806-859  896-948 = 1.21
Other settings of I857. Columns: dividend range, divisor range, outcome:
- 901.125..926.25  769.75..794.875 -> 1.80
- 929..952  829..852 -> 1.36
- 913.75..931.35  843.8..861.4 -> 1.59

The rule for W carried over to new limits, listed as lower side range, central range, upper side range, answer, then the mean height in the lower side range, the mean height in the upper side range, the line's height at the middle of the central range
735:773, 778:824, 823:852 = 0.44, 28.2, 21.9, 24.6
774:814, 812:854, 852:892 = -0.19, 14.1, 24.3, 19.2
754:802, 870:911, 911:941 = 0.11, 18.7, 28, 25.7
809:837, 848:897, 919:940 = 0.18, 25.3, 27.9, 26.5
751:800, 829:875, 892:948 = 0.02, 19.6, 25.5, 22.8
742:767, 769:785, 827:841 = 0.40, 28.7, 24.7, 27.5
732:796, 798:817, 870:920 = 0.32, 23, 24.1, 23.4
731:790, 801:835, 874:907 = 0.03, 24.5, 22.1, 23.4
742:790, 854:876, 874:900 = -0.14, 23.5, 21.7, 22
